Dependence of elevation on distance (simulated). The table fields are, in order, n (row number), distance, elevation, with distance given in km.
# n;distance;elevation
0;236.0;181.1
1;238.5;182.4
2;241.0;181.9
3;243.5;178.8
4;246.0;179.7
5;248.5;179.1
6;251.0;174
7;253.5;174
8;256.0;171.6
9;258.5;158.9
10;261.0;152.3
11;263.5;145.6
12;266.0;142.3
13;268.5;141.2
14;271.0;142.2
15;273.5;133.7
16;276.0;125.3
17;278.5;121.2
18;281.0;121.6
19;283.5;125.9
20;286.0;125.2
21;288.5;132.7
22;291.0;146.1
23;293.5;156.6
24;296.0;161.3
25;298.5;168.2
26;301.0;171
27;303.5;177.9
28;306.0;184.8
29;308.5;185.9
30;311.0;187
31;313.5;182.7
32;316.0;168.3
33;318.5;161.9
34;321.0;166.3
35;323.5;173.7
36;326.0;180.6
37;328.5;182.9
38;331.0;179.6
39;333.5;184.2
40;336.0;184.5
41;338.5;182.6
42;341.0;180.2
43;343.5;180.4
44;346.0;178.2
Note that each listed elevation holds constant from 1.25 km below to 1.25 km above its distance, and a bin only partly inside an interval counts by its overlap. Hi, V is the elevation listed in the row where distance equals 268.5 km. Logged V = 141.2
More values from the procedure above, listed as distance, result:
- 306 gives 184.8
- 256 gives 171.6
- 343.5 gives 180.4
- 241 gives 181.9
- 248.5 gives 179.1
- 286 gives 125.2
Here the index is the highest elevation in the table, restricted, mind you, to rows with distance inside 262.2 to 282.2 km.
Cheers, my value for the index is 145.6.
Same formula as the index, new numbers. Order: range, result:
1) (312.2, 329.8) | 182.9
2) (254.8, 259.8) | 171.6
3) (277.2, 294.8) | 156.6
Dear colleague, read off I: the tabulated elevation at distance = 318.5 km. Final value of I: 161.9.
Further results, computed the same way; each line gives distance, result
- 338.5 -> 182.6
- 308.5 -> 185.9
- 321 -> 166.3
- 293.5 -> 156.6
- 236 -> 181.1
